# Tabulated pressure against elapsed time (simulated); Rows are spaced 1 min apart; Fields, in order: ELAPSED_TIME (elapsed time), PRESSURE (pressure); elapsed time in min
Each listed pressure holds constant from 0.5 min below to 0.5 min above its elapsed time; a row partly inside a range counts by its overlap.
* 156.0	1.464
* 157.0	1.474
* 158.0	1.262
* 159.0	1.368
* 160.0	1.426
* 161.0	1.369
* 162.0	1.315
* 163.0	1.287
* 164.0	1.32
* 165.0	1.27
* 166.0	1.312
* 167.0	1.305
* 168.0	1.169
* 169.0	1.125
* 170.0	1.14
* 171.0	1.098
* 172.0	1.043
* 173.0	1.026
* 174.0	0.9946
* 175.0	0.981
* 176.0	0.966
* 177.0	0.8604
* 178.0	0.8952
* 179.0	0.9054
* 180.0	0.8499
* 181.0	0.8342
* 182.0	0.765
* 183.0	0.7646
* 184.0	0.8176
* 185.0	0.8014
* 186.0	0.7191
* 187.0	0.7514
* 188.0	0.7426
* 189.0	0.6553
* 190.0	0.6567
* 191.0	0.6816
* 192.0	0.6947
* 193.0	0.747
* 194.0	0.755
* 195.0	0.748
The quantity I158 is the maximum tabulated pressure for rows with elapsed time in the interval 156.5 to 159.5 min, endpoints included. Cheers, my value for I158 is 1.474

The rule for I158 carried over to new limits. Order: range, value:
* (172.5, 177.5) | 1.026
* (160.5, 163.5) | 1.369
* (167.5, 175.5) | 1.169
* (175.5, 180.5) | 0.966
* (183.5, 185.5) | 0.8176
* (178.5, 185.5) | 0.9054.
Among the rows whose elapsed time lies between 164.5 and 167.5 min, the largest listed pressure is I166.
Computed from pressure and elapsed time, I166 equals 1.312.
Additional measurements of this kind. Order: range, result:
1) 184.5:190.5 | 0.8014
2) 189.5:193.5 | 0.747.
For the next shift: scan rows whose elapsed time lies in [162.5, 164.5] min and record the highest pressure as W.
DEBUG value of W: 1.32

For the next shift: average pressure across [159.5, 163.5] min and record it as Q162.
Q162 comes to 1.35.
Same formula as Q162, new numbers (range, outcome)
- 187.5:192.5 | 0.686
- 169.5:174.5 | 1.06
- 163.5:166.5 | 1.3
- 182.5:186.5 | 0.776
